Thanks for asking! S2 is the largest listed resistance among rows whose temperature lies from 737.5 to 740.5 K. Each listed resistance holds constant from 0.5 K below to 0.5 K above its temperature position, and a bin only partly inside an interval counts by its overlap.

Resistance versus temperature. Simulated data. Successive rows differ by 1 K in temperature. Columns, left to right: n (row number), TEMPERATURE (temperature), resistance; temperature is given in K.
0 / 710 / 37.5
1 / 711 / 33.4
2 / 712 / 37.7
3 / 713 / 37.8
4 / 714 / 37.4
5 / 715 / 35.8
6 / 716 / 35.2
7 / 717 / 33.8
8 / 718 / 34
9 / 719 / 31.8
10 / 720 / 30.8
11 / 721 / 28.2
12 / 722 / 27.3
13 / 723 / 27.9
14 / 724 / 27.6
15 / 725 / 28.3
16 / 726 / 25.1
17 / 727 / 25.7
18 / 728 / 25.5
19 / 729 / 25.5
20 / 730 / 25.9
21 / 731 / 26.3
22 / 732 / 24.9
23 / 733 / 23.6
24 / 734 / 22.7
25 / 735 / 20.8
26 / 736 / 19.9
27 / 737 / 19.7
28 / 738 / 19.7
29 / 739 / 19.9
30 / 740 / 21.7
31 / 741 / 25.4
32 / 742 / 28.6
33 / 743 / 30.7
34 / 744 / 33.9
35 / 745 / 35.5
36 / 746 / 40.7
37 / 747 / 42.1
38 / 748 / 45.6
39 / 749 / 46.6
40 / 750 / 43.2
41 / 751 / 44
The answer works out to 21.7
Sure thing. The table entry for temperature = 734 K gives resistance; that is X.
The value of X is 22.7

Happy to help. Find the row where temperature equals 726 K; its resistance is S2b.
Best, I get 25.1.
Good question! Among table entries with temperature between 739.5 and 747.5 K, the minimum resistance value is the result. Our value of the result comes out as 21.7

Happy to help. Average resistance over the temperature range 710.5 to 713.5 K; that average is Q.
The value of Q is 36.3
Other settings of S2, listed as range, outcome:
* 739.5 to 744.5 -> 33.9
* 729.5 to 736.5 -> 26.3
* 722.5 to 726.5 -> 28.3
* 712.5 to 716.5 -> 37.8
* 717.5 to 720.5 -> 34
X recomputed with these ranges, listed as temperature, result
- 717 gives 33.8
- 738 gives 19.7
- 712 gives 37.7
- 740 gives 21.7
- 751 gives 44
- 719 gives 31.8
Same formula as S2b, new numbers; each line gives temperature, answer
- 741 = 25.4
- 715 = 35.8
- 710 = 37.5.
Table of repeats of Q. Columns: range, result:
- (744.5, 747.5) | 39.4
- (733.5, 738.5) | 20.6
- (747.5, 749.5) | 46.1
